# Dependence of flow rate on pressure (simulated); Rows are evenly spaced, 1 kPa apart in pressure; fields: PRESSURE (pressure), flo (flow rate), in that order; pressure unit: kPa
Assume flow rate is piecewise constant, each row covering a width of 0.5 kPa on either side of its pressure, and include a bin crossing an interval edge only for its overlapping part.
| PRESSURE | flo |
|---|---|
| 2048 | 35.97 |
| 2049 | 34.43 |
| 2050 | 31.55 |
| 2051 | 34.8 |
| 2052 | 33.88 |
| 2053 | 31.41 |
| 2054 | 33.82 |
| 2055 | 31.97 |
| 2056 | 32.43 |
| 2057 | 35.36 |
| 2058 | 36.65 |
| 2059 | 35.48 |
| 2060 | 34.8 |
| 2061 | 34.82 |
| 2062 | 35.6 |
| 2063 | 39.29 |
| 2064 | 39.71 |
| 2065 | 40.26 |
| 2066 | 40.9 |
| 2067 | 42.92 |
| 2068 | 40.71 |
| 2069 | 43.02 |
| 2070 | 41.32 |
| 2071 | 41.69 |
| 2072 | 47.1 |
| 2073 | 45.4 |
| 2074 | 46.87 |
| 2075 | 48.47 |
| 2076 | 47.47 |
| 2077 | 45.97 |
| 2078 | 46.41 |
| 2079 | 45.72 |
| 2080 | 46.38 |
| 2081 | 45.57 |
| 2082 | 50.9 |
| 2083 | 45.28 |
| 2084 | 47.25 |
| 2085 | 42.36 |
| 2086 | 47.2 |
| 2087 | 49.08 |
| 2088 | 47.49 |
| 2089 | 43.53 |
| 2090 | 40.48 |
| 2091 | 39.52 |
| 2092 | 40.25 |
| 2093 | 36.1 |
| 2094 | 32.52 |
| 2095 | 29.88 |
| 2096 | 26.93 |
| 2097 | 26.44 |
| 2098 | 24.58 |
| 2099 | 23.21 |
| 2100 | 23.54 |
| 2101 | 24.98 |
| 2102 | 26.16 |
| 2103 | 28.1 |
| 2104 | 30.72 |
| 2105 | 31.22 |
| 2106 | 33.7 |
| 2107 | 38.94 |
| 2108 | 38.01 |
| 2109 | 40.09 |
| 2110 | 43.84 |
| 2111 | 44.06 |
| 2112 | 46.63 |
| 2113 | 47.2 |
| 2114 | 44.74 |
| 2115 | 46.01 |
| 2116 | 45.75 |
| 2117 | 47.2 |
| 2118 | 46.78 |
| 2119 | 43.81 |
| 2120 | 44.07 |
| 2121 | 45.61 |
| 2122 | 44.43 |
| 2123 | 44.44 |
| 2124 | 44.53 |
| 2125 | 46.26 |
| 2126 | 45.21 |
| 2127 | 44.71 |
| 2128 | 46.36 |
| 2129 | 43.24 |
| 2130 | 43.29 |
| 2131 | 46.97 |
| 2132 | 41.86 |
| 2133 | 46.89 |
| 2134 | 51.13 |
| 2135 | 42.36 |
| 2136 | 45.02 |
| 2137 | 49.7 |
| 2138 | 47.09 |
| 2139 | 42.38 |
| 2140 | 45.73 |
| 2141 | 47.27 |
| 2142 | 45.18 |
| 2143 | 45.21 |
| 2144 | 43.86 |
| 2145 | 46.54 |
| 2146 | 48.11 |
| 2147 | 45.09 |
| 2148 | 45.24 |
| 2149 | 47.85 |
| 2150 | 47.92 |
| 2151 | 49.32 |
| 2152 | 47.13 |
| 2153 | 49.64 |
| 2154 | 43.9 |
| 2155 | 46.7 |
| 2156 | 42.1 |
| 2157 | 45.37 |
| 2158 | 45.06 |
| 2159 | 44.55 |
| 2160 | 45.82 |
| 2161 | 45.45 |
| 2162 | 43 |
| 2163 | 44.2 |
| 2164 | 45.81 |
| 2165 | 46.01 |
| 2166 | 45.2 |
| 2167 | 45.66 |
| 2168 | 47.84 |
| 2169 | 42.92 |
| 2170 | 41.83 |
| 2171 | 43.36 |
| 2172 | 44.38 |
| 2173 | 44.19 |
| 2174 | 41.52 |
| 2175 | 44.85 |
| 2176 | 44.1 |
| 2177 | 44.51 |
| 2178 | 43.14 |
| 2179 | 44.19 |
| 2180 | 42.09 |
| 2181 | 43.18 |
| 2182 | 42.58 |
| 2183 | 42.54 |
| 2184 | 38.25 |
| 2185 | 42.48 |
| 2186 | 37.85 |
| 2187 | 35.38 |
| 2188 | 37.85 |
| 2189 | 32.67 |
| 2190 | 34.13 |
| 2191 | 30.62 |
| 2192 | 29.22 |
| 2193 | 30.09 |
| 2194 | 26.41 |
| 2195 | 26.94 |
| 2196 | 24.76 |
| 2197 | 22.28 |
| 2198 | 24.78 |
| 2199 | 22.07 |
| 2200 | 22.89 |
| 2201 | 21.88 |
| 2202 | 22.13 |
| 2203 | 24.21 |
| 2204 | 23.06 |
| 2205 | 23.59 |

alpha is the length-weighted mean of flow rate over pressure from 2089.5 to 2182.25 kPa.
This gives 42.3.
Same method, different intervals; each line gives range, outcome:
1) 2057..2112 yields 39.1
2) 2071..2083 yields 46.6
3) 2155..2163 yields 44.6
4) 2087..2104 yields 32.6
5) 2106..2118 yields 43.6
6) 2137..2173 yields 45.5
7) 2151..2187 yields 44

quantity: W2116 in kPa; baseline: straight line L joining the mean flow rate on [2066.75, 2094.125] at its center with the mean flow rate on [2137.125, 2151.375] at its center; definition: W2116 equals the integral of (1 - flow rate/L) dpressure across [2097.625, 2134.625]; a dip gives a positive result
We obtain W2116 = 4.0 kPa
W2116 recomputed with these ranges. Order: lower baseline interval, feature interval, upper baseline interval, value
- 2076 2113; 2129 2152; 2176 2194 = -4.7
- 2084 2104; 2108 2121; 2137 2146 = -1.8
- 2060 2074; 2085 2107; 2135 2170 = 4.4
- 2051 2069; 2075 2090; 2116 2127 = -2.5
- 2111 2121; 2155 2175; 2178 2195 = -2.6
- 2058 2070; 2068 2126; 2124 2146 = 1.5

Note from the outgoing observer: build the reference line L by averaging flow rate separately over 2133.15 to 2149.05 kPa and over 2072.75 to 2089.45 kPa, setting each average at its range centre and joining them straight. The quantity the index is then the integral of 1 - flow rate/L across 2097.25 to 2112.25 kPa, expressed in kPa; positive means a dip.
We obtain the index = 4.4 kPa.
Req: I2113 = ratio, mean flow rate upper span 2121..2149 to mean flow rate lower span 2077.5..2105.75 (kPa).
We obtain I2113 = 1.22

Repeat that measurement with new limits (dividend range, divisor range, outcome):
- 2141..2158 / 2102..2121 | 1.13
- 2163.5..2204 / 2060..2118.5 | 0.91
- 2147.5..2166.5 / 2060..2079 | 1.08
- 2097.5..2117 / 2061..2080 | 0.84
